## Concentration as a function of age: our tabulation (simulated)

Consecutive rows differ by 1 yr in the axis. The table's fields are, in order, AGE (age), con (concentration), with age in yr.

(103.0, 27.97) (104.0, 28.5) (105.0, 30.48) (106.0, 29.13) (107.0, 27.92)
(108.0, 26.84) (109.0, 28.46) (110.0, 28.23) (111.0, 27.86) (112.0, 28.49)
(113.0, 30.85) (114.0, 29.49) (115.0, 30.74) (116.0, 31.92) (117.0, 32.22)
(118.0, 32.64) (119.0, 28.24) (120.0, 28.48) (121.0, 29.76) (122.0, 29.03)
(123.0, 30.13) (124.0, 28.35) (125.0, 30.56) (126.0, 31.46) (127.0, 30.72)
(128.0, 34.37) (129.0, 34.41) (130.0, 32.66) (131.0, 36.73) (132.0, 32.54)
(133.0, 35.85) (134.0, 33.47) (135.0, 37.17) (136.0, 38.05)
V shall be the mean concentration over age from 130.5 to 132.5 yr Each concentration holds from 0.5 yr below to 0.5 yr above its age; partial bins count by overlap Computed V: 34.6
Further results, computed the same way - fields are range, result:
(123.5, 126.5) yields 30.1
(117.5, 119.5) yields 30.4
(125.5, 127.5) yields 31.1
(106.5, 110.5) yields 27.9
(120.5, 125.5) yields 29.6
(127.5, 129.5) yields 34.4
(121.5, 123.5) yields 29.6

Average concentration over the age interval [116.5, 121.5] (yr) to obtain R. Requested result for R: 30.3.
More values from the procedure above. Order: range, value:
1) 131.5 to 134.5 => 34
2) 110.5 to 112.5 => 28.2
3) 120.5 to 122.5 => 29.4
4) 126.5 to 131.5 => 33.8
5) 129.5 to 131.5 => 34.7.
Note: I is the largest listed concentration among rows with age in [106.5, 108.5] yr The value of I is 27.92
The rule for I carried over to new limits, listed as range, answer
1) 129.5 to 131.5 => 36.73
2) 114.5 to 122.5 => 32.64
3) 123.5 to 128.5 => 34.37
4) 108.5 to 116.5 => 31.92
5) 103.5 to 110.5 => 30.48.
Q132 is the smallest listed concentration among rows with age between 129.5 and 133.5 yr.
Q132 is 32.54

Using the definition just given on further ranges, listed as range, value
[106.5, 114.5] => 26.84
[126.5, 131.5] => 30.72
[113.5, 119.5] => 28.24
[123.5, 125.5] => 28.35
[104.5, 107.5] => 27.92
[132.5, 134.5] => 33.47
